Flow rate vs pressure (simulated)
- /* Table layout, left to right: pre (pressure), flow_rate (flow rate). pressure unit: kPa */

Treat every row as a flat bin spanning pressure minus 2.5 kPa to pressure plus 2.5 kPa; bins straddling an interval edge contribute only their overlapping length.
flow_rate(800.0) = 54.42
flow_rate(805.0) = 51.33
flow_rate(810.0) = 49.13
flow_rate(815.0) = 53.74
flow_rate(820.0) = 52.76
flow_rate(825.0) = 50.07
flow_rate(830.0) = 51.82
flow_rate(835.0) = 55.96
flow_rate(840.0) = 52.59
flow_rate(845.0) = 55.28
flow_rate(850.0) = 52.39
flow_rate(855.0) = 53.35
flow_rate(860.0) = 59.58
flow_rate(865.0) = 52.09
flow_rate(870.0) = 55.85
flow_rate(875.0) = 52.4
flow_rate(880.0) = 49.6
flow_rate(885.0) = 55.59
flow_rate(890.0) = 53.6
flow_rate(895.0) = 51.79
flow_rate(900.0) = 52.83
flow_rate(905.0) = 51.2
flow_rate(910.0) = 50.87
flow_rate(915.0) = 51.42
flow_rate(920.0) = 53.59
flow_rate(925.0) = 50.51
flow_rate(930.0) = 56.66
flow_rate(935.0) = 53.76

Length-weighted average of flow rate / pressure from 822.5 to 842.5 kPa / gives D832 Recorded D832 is 52.6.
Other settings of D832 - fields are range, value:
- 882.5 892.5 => 54.6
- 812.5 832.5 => 52.1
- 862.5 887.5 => 53.1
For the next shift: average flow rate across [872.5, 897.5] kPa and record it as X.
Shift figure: 52.6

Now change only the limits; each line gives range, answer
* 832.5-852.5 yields 54.1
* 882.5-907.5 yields 53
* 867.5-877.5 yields 54.1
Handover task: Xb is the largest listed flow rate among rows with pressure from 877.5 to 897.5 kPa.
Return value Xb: 55.59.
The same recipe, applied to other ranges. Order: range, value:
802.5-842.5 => 55.96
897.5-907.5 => 52.83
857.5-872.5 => 59.58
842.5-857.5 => 55.28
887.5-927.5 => 53.6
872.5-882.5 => 52.4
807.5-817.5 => 53.74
